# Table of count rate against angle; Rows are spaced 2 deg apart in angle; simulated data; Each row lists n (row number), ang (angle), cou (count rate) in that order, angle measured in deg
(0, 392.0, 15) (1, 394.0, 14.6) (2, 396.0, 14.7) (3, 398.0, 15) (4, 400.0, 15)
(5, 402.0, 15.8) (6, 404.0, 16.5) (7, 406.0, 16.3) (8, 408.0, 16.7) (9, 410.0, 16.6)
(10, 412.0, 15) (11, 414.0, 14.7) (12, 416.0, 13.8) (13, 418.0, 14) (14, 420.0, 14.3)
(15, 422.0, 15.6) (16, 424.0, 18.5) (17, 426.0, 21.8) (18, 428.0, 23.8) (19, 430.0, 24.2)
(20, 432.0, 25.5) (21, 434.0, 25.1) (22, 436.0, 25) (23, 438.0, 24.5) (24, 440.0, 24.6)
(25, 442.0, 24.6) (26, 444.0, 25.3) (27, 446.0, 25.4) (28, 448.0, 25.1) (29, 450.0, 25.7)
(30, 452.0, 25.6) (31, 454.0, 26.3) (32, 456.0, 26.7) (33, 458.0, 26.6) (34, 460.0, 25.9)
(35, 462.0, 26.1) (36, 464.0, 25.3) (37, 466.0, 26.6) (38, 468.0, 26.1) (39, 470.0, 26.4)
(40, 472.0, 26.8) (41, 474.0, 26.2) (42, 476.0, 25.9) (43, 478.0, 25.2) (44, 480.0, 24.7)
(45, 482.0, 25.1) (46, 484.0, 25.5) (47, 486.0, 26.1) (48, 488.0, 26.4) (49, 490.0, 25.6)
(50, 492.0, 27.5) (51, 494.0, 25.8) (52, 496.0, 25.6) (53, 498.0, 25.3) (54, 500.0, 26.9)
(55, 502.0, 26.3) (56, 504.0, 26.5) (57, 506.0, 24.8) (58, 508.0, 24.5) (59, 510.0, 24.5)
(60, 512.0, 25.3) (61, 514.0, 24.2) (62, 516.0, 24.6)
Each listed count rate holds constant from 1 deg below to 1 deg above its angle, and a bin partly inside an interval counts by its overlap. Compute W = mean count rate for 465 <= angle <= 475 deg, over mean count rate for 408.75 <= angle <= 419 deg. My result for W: 1.78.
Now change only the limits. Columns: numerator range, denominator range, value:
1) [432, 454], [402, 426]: 1.58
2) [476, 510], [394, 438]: 1.42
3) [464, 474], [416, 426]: 1.64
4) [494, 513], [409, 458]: 1.17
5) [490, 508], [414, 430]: 1.47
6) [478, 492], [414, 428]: 1.53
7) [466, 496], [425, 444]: 1.06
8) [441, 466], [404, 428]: 1.57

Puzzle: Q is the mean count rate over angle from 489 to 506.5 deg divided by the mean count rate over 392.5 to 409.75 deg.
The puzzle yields 1.67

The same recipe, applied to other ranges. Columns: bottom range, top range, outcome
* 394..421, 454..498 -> 1.71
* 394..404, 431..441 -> 1.64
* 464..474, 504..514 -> 0.95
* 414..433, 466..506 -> 1.38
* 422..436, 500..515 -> 1.11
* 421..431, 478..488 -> 1.22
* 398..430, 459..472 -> 1.56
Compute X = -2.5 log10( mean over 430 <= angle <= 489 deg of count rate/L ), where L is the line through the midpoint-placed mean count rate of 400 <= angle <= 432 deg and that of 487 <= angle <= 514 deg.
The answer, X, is -0.19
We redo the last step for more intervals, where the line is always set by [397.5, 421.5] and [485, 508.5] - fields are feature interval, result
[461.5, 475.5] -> -0.16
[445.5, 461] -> -0.25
